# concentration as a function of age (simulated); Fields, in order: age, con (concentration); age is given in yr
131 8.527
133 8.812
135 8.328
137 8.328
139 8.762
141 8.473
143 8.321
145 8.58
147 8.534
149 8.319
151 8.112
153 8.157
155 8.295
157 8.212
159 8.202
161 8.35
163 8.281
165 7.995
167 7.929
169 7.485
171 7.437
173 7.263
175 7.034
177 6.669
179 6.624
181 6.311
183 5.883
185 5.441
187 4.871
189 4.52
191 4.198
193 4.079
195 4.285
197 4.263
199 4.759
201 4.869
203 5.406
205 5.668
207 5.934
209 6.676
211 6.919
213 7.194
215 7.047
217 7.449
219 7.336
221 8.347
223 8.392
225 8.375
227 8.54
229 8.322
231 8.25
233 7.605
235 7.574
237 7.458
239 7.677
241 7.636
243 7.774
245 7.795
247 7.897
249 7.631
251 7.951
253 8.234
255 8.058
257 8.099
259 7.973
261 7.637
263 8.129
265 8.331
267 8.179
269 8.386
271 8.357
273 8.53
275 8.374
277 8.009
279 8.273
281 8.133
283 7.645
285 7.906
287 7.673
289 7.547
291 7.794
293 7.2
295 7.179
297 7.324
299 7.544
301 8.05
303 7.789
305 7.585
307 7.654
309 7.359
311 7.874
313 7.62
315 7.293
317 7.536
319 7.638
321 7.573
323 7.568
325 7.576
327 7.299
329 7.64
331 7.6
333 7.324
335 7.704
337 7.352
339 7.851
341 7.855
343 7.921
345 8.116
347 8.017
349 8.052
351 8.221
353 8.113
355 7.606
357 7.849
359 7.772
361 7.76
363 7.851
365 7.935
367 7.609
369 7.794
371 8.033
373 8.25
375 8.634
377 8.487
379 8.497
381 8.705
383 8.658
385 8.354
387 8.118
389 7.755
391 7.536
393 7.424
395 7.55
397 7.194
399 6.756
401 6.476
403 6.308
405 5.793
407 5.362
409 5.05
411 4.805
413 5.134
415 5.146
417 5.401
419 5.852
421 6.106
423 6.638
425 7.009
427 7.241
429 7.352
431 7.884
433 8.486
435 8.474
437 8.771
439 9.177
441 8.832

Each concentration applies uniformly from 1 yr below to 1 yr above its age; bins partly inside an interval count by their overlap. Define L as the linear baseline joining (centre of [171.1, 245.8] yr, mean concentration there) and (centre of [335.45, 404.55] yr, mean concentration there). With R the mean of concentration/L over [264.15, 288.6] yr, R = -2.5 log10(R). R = -0.14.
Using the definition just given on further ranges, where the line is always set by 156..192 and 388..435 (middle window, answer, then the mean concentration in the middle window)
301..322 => -0.14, 7.61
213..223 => -0.12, 7.59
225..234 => -0.21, 8.2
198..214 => 0.15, 5.93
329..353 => -0.18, 7.82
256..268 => -0.20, 8.06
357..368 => -0.18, 7.79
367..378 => -0.23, 8.18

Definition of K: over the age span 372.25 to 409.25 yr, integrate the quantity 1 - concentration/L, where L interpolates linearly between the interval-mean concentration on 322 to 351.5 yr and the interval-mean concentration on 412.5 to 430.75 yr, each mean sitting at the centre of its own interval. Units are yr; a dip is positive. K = -3.3 yr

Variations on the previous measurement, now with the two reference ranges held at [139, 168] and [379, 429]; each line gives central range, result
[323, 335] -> -0.5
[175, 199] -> 8.4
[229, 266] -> -0.9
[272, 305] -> -1.6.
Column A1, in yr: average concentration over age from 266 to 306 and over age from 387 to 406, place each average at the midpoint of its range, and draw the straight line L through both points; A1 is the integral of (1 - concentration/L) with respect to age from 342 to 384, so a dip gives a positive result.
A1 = -4.6 yr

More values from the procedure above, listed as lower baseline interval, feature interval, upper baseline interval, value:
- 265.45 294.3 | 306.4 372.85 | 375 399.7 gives 2.04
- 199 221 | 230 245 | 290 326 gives -2.10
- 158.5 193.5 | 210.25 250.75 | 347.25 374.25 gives -4.52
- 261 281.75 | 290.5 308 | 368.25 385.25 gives 1.52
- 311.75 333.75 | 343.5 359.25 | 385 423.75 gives -1.88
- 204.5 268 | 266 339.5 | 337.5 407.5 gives -0.07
